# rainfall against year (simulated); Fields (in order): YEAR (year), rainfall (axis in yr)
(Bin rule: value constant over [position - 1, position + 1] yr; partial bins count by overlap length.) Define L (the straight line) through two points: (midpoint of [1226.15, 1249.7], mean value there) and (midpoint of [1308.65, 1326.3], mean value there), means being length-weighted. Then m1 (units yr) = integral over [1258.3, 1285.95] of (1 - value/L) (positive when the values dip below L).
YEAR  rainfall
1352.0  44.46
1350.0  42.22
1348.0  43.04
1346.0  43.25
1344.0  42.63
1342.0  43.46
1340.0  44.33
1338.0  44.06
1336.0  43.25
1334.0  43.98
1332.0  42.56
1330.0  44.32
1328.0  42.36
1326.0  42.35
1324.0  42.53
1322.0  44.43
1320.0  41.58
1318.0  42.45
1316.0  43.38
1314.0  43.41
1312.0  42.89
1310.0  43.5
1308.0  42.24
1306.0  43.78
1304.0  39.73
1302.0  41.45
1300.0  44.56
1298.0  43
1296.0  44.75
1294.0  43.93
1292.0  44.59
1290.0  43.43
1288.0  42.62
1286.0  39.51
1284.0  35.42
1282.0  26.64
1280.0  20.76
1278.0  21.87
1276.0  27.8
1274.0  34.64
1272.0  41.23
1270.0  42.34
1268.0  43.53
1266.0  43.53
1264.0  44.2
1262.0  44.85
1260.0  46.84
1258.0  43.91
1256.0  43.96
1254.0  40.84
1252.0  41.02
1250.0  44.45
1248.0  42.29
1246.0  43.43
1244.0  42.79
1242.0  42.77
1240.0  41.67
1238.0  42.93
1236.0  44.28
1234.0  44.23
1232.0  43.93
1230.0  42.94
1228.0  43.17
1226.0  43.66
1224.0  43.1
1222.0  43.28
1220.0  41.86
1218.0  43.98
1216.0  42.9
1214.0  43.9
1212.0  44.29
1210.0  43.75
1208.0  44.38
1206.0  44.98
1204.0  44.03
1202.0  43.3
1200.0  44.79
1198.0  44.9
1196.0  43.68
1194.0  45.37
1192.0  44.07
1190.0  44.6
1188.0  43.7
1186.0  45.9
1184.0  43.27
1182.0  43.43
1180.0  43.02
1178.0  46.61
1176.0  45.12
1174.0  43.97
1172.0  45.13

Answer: 4.1 yr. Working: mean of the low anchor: 43.2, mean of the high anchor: 43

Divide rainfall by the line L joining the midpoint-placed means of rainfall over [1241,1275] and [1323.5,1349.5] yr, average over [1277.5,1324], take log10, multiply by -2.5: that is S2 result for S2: 0.07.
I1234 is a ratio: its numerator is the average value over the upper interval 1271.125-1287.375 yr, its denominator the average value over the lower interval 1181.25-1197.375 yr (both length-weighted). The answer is 0.70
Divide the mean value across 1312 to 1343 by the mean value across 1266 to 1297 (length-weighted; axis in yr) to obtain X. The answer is 1.2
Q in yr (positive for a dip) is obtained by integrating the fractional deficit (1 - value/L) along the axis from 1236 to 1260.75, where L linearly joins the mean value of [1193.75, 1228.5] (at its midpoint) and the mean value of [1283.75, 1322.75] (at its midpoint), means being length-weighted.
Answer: 0.15 yr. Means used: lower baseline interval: 43.8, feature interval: 43.1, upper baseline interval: 42.7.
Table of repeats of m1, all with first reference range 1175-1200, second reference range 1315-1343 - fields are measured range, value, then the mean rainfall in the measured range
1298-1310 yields 0.3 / 42.5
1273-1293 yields 4.5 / 33.7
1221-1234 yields 0.2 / 43.4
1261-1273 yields 0.1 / 43.3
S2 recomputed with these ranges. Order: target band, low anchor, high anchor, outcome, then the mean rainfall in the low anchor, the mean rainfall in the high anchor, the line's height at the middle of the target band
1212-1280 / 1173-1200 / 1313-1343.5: 0.059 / 44.4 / 43.2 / 43.9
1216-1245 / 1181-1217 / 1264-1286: -0.079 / 44.2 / 34.5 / 40.2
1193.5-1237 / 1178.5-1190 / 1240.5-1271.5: -0.002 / 44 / 43.3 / 43.7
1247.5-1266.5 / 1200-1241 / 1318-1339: -0.005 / 43.6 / 43.1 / 43.4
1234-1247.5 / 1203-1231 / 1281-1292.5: -0.031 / 43.6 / 38.4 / 41.8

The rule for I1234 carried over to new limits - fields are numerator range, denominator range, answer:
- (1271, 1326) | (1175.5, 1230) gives 0.90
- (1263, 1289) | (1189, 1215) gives 0.81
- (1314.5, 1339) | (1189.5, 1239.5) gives 0.98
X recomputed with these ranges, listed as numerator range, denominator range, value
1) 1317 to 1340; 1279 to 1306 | 1.09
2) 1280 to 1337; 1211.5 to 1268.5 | 0.96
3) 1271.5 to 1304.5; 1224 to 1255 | 0.87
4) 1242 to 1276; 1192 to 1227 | 0.96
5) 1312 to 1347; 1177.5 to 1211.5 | 0.97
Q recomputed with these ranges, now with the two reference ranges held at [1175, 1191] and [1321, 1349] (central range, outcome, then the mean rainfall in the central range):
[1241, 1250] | 0.20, 43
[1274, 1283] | 3.77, 25.4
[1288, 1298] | -0.06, 43.9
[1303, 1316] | 0.26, 42.7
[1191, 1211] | 0.00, 44.3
